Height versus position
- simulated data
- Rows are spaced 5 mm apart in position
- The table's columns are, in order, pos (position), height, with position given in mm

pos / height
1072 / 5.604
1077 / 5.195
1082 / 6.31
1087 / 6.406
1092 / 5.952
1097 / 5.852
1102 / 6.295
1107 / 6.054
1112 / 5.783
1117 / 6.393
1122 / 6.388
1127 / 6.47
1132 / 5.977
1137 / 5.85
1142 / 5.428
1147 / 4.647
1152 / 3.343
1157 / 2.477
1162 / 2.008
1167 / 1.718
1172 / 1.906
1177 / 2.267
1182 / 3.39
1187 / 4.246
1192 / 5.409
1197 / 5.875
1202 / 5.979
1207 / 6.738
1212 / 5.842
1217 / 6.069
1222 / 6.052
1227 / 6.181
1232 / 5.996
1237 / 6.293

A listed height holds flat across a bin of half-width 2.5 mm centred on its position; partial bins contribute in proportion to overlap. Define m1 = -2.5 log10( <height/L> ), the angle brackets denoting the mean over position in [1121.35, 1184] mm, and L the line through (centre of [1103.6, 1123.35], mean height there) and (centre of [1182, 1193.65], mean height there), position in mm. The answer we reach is 0.35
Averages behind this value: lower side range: 6.15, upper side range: 4.48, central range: 3.92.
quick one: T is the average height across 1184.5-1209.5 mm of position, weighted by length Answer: 5.65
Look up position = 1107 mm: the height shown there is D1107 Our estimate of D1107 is 6.054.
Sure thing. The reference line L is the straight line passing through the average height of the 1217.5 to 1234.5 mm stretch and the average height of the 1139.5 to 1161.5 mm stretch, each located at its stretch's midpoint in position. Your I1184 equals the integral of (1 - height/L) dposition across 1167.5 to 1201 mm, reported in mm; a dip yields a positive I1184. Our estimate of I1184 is 7.5 mm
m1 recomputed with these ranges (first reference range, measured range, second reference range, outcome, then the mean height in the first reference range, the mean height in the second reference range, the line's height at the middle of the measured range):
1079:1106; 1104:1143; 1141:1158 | -0.225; 6.14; 3.98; 4.96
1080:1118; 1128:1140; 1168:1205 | -0.126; 6.12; 4.09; 5.31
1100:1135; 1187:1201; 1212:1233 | 0.125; 6.19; 6.05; 6.09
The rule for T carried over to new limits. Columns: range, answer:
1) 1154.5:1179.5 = 2.08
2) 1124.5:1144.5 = 5.93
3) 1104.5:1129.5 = 6.22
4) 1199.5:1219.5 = 6.16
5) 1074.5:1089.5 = 5.97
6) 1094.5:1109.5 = 6.07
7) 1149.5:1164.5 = 2.61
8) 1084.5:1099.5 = 6.07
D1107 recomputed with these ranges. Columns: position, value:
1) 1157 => 2.477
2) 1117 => 6.393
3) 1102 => 6.295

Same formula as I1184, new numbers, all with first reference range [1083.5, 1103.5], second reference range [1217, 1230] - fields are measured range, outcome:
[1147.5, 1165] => 9.4 mm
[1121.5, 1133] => -0.3 mm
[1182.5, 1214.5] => 3.0 mm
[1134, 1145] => 0.9 mm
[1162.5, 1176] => 9.3 mm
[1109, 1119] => 0.1 mm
